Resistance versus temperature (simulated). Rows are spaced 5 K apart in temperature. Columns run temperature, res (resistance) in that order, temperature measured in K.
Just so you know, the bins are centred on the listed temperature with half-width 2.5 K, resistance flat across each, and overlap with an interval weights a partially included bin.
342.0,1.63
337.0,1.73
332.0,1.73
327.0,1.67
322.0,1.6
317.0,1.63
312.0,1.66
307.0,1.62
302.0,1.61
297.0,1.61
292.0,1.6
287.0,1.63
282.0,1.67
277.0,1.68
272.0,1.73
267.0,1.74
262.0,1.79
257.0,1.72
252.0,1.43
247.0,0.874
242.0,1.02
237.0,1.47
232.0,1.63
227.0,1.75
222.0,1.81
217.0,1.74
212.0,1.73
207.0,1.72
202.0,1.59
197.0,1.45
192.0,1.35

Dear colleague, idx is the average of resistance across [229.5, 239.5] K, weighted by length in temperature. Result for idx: 1.55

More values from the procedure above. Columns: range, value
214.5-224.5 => 1.77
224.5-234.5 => 1.69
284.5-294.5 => 1.61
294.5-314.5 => 1.62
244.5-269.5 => 1.51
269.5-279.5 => 1.71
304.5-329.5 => 1.64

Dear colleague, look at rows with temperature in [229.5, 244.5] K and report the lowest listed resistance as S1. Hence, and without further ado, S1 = 1.02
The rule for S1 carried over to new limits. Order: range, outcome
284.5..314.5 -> 1.6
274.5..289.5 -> 1.63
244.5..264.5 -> 0.874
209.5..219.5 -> 1.73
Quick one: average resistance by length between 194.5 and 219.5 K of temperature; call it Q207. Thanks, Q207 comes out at 1.65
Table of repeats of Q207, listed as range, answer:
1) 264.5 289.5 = 1.69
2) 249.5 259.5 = 1.57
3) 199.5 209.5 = 1.66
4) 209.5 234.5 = 1.73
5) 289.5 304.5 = 1.61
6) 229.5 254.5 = 1.28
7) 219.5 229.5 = 1.78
